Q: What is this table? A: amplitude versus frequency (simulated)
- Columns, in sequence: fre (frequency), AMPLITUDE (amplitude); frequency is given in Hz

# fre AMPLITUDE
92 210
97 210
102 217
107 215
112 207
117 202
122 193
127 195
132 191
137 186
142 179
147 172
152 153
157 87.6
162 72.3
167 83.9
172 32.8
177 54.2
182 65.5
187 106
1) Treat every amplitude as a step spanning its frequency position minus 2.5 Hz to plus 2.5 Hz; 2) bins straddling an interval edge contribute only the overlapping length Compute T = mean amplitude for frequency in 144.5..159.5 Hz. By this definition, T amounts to 138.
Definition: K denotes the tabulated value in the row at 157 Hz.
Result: 87.6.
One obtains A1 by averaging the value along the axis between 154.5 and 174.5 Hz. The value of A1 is 69.2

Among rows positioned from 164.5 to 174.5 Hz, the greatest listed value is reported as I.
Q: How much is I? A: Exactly 83.9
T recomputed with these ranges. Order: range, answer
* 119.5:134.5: 193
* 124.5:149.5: 185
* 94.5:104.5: 214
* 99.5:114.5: 213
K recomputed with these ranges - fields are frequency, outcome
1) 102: 217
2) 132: 191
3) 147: 172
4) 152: 153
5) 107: 215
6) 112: 207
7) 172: 32.8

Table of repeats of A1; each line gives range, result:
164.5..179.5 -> 57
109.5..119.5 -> 204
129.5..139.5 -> 188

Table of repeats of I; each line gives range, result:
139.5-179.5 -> 179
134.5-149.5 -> 186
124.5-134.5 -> 195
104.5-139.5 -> 215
